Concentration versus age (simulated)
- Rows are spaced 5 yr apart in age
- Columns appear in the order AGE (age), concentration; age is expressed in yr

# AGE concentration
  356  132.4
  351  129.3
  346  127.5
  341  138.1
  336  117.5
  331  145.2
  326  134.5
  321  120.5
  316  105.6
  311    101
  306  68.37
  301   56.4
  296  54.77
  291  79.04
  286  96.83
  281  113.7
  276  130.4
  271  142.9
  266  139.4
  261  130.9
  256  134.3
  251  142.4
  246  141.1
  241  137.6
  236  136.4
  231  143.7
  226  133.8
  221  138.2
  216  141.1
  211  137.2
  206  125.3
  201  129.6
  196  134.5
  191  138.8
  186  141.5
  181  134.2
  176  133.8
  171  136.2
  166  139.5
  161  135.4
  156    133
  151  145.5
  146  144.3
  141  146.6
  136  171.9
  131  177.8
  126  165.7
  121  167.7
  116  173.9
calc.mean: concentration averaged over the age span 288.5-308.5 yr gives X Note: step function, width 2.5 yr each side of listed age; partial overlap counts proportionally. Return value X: 64.6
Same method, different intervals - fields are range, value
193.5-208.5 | 130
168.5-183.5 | 135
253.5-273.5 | 137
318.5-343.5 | 131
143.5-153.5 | 145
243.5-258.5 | 139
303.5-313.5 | 84.7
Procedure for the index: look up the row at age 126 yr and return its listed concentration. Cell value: 165.7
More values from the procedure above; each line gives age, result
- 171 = 136.2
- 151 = 145.5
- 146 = 144.3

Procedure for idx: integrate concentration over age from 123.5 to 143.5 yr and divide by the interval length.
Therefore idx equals 166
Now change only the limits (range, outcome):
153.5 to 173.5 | 136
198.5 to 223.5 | 134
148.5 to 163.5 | 138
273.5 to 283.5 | 122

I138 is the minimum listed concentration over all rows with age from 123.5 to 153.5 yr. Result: 144.3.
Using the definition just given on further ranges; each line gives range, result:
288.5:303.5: 54.77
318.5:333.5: 120.5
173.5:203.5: 129.6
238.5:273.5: 130.9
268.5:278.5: 130.4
